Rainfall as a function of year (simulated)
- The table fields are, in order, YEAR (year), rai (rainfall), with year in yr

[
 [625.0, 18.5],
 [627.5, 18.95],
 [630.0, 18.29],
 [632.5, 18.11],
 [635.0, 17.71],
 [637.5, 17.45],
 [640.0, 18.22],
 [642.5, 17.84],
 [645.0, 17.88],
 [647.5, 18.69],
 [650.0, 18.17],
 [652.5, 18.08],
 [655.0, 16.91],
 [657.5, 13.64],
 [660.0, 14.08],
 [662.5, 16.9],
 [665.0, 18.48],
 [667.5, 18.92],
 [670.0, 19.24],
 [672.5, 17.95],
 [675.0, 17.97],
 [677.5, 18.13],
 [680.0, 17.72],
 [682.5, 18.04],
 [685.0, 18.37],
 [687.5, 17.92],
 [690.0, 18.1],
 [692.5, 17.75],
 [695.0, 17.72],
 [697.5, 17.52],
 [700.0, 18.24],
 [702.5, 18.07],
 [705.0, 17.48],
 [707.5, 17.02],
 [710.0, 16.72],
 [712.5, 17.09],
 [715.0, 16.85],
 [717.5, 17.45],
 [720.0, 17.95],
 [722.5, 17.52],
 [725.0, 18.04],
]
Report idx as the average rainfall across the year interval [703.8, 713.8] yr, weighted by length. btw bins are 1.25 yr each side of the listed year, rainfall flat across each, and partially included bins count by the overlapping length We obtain 17.1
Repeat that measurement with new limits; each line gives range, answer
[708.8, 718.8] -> 17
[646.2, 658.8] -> 17.1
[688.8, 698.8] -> 17.8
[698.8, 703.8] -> 18.1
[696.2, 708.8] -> 17.7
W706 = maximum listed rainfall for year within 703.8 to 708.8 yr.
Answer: 17.48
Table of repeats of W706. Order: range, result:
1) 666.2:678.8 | 19.24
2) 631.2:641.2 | 18.22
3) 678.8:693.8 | 18.37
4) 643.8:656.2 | 18.69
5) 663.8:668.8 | 18.92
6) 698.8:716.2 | 18.24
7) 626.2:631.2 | 18.95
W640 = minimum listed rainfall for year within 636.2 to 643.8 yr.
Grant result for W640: 17.45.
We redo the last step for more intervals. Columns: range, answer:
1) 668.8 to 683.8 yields 17.72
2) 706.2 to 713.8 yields 16.72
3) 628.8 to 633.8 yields 18.11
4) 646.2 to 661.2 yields 13.64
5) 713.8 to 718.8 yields 16.85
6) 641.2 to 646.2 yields 17.84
